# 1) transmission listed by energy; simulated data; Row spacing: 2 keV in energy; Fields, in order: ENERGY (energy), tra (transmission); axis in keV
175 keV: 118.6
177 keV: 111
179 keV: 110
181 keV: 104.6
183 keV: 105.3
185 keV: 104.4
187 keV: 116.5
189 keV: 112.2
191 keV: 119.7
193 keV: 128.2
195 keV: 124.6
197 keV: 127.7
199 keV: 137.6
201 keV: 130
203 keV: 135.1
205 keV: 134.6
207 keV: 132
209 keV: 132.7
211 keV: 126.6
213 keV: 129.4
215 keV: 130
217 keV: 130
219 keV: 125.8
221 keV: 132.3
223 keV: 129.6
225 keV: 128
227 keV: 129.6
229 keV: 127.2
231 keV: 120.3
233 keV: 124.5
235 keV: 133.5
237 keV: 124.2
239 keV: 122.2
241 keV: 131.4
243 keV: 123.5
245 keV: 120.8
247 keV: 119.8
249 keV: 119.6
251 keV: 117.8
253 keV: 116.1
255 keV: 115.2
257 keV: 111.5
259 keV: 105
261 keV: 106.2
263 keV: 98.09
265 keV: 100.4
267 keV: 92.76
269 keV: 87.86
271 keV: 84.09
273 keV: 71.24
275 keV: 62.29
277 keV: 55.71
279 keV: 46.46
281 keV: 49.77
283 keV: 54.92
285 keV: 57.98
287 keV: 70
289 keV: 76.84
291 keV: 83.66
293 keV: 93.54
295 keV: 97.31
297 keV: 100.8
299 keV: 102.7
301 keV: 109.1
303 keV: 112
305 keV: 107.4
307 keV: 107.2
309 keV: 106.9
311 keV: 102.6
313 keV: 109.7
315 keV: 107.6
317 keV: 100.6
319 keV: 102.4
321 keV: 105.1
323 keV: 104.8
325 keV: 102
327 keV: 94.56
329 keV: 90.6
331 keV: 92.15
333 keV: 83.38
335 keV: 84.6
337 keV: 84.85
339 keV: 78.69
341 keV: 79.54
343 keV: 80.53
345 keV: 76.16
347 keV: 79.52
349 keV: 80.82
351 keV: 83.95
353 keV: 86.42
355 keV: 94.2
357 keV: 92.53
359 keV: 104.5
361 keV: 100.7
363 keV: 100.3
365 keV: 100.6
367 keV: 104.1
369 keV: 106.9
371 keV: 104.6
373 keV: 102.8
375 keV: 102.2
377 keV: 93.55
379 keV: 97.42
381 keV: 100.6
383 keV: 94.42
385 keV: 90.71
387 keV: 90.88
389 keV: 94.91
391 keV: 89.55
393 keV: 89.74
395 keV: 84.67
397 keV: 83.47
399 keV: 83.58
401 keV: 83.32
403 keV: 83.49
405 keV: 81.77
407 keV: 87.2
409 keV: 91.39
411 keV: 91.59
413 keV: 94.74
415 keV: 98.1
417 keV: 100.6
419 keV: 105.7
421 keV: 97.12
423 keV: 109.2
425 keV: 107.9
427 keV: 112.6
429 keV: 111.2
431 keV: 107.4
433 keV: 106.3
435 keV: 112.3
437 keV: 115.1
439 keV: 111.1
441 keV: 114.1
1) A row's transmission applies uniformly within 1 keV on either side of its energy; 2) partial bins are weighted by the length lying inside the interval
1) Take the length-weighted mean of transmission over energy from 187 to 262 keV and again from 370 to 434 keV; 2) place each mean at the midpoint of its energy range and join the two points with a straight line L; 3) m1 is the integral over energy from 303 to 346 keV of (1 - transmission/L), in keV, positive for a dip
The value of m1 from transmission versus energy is 5.1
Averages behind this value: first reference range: 125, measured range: 95.7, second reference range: 96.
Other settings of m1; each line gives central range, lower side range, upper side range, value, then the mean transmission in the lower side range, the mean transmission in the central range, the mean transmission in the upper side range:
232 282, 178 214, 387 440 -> 6.2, 123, 102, 97.3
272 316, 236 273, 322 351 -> 5.4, 110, 85.7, 86.5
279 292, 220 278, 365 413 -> 5.1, 111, 64.1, 92.9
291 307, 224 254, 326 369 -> 0.4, 124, 102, 89.6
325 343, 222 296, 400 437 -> 2.4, 100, 86.6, 99.4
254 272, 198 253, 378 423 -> 3.0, 127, 100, 92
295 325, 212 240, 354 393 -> 1.5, 128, 105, 98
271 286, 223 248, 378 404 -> 7.4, 126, 58.7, 89.8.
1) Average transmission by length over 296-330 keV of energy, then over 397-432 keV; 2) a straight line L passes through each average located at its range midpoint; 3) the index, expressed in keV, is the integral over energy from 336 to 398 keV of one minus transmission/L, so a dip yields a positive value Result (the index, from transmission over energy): 4.86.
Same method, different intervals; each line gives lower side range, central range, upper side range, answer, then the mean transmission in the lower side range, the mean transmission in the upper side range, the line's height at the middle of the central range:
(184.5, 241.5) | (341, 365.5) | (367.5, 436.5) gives 3.57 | 127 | 97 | 105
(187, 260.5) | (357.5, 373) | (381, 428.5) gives -0.35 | 125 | 93.7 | 101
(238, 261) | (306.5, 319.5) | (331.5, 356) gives -1.51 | 118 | 82.9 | 94.3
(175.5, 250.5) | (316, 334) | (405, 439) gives 2.45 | 124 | 103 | 113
